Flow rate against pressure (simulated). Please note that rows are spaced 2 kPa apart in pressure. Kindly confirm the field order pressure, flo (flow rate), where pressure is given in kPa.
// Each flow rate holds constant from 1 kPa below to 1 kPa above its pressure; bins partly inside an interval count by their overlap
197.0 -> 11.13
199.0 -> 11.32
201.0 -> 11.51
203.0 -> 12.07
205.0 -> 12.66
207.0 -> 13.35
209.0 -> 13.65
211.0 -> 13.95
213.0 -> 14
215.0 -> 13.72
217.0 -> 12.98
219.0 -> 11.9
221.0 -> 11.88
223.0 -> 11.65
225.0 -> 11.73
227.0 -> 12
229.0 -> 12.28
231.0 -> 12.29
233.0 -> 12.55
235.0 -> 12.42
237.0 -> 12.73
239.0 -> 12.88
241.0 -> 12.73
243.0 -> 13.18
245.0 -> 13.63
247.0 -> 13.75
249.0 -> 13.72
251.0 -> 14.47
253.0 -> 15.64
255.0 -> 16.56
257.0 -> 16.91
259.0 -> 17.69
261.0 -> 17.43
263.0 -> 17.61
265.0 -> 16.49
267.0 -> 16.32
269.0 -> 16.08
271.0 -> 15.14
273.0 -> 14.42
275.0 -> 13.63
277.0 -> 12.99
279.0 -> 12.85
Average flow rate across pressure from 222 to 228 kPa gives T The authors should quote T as 11.8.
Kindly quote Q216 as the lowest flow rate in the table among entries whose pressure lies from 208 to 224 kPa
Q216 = 11.65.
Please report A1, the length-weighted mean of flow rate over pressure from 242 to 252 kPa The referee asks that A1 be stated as 13.8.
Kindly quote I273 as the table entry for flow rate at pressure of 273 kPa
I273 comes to 14.42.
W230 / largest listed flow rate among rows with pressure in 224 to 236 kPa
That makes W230 12.55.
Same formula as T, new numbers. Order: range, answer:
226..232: 12.2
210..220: 13.3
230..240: 12.6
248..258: 15.5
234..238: 12.6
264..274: 15.7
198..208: 12.2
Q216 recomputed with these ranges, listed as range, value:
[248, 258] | 13.72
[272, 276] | 13.63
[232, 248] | 12.42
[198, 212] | 11.32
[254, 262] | 16.56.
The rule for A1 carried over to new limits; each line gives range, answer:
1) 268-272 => 15.6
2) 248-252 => 14.1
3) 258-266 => 17.3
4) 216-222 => 12.3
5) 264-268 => 16.4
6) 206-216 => 13.7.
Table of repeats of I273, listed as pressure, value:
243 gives 13.18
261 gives 17.43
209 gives 13.65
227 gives 12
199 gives 11.32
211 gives 13.95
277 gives 12.99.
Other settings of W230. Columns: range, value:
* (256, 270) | 17.69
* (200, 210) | 13.65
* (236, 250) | 13.75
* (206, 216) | 14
